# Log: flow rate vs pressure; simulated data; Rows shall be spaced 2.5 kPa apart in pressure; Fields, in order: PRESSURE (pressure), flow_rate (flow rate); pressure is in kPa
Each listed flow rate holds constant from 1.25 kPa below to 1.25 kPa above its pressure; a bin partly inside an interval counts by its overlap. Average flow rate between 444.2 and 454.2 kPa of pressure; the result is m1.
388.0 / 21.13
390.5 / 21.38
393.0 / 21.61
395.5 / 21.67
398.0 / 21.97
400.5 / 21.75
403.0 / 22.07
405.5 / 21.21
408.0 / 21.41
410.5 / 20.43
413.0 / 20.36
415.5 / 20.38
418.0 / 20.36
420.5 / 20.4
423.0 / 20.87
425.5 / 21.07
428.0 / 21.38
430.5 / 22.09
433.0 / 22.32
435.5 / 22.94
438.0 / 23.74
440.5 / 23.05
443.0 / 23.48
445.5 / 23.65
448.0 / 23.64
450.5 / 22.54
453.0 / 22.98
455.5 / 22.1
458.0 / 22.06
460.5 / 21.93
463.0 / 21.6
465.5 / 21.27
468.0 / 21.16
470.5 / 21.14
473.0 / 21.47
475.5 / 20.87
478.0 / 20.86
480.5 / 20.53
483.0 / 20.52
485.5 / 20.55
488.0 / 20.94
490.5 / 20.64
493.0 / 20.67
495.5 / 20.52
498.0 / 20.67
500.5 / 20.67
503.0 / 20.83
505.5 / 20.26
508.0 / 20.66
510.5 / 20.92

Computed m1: 23.2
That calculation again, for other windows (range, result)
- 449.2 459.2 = 22.4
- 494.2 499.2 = 20.6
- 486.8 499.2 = 20.7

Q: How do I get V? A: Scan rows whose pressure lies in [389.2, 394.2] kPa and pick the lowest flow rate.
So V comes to 21.38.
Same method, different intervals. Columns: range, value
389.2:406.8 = 21.21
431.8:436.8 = 22.32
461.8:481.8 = 20.53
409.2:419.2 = 20.36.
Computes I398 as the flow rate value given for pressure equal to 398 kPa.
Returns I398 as 21.97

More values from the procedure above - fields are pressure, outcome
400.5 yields 21.75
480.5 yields 20.53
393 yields 21.61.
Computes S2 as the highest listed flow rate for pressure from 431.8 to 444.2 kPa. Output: 23.74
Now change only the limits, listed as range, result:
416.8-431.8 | 22.09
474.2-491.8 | 20.94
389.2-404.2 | 22.07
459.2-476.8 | 21.93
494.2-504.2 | 20.83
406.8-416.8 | 21.41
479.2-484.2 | 20.53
